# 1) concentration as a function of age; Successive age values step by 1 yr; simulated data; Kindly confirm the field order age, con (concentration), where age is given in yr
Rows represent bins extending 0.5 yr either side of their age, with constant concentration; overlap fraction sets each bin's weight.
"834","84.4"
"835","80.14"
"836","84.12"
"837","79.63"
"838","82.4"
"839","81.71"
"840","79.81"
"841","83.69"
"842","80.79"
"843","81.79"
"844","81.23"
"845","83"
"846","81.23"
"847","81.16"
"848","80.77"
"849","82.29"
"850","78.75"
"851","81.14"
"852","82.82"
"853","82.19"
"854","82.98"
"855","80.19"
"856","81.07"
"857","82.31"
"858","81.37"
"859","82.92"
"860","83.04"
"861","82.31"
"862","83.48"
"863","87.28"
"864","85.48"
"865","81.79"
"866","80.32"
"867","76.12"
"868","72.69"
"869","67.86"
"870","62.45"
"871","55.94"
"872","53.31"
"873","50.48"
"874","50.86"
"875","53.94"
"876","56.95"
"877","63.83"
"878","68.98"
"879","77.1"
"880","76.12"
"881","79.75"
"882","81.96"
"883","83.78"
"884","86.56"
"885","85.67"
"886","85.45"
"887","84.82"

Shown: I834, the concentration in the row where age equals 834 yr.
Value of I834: 84.4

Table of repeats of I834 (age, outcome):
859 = 82.92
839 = 81.71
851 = 81.14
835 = 80.14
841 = 83.69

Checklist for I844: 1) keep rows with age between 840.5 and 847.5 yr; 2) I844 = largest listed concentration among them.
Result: 83.69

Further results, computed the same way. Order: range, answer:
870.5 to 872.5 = 55.94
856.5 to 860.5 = 83.04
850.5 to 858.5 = 82.98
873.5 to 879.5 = 77.1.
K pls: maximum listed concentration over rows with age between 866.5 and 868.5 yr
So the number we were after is 76.12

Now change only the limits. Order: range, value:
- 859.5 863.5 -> 87.28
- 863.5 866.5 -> 85.48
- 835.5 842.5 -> 84.12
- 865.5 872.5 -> 80.32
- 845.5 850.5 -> 82.29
